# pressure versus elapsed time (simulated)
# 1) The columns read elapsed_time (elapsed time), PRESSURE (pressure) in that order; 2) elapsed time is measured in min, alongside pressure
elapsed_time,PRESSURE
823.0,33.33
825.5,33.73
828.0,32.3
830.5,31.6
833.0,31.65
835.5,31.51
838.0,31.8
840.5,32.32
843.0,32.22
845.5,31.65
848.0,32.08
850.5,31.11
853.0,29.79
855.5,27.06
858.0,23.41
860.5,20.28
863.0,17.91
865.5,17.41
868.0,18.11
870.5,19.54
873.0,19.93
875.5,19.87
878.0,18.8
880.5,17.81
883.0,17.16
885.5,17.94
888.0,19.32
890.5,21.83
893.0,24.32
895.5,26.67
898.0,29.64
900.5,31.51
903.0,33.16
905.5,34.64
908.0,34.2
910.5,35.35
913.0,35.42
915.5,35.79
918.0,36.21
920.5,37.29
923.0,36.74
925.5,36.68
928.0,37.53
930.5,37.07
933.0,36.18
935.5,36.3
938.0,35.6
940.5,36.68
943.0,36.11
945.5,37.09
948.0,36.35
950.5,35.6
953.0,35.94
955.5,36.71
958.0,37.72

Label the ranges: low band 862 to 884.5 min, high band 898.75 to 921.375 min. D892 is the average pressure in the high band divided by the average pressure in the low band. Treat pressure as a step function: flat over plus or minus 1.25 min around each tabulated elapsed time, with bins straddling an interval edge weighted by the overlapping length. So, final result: 1.87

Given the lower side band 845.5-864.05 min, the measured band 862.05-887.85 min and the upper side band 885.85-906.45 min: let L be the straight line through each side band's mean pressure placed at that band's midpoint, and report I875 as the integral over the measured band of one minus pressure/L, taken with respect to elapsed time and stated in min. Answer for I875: 8.0 min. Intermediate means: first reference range 26.4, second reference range 27.1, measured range 18.5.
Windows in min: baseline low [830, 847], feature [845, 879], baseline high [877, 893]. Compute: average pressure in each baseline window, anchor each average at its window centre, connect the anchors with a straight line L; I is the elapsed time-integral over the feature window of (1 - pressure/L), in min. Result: 3.3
